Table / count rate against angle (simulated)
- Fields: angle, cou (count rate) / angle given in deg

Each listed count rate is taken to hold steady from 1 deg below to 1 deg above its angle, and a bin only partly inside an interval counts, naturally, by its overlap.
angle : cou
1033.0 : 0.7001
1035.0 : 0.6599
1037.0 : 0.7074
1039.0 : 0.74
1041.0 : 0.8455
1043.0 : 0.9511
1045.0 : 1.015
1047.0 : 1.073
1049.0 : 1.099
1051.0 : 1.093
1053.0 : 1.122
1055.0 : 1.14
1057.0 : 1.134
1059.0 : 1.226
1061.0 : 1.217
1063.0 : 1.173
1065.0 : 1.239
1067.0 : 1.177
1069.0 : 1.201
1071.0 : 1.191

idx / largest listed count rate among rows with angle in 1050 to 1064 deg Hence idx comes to 1.226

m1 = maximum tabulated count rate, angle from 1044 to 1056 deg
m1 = 1.14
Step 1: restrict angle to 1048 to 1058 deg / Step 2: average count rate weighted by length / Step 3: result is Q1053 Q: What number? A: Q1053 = 1.12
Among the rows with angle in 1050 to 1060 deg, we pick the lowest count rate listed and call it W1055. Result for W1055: 1.093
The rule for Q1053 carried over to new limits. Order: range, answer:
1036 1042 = 0.764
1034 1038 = 0.684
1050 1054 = 1.11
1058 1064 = 1.21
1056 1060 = 1.18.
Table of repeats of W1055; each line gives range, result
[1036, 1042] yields 0.7074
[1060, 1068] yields 1.173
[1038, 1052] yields 0.74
